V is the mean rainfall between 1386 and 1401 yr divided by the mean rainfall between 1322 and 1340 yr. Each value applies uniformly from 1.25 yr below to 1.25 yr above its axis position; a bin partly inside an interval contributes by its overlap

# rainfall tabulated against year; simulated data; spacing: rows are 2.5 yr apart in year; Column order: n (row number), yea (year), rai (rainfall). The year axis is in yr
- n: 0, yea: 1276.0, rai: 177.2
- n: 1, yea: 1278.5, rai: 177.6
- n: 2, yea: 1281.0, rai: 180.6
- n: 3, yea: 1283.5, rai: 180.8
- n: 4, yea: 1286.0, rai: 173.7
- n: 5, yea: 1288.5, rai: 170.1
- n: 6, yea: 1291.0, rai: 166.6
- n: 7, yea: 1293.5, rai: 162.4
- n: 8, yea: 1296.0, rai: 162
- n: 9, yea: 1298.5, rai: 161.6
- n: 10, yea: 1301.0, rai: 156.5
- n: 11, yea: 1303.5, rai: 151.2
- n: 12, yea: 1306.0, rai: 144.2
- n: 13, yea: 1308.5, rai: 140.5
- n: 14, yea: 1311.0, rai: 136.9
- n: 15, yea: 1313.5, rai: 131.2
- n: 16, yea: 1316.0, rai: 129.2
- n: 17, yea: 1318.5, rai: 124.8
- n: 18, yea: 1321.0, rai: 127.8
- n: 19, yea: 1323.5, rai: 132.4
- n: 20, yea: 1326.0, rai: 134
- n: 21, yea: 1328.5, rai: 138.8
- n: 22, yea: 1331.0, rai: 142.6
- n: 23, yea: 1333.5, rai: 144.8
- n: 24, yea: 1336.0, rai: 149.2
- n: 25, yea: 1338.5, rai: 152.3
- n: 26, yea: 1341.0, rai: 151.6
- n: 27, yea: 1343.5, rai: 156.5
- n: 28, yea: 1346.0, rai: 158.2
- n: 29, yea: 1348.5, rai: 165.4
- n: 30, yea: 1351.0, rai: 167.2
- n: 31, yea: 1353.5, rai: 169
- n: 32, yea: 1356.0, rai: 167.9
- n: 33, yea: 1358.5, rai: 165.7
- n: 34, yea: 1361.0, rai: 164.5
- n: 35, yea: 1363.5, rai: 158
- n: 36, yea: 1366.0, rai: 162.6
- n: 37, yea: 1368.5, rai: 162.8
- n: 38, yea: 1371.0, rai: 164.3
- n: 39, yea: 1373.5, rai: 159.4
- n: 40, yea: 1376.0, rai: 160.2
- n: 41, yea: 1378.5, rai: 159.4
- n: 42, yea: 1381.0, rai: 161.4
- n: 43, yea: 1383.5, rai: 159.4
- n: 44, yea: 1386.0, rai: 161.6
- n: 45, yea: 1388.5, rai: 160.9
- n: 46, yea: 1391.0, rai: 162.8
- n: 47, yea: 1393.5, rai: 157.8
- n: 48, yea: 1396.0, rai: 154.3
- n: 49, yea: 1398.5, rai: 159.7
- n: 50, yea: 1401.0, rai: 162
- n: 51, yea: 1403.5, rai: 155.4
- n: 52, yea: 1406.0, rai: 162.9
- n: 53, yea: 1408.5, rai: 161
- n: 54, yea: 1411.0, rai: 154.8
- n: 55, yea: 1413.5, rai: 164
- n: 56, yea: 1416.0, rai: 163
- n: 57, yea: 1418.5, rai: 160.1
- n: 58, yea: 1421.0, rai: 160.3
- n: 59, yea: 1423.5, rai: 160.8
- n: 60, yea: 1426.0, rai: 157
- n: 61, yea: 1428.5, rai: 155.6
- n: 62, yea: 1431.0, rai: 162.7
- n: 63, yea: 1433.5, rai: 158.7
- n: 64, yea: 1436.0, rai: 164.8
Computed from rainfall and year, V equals 1.1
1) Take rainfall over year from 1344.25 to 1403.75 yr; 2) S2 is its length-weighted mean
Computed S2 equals 162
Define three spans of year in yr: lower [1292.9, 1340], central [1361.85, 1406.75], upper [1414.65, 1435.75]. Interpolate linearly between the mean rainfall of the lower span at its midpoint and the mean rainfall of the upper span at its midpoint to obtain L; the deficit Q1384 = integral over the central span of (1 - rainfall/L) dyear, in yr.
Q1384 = -1.9 yr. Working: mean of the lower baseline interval 143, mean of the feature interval 160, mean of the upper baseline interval 160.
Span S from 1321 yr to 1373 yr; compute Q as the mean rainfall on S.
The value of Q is 155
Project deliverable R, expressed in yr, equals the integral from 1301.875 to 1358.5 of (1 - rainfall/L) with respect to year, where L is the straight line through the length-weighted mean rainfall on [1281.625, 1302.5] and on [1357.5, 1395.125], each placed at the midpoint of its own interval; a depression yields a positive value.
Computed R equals 6.1 yr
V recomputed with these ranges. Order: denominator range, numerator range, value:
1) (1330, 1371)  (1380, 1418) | 1.01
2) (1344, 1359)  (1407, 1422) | 0.97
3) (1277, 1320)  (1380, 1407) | 1.03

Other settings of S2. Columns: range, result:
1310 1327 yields 131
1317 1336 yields 136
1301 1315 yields 142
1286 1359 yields 151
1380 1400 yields 160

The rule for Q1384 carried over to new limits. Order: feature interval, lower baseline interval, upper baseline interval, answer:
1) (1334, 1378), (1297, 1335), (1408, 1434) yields -3.9 yr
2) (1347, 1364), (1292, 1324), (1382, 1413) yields -1.5 yr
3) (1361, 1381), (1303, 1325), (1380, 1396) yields -0.9 yr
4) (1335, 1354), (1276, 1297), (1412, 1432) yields 1.0 yr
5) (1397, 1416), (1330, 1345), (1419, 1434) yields -0.4 yr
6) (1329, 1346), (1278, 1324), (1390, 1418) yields 0.6 yr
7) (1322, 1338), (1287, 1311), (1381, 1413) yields 1.7 yr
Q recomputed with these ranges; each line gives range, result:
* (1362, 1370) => 161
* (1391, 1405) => 158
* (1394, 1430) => 159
